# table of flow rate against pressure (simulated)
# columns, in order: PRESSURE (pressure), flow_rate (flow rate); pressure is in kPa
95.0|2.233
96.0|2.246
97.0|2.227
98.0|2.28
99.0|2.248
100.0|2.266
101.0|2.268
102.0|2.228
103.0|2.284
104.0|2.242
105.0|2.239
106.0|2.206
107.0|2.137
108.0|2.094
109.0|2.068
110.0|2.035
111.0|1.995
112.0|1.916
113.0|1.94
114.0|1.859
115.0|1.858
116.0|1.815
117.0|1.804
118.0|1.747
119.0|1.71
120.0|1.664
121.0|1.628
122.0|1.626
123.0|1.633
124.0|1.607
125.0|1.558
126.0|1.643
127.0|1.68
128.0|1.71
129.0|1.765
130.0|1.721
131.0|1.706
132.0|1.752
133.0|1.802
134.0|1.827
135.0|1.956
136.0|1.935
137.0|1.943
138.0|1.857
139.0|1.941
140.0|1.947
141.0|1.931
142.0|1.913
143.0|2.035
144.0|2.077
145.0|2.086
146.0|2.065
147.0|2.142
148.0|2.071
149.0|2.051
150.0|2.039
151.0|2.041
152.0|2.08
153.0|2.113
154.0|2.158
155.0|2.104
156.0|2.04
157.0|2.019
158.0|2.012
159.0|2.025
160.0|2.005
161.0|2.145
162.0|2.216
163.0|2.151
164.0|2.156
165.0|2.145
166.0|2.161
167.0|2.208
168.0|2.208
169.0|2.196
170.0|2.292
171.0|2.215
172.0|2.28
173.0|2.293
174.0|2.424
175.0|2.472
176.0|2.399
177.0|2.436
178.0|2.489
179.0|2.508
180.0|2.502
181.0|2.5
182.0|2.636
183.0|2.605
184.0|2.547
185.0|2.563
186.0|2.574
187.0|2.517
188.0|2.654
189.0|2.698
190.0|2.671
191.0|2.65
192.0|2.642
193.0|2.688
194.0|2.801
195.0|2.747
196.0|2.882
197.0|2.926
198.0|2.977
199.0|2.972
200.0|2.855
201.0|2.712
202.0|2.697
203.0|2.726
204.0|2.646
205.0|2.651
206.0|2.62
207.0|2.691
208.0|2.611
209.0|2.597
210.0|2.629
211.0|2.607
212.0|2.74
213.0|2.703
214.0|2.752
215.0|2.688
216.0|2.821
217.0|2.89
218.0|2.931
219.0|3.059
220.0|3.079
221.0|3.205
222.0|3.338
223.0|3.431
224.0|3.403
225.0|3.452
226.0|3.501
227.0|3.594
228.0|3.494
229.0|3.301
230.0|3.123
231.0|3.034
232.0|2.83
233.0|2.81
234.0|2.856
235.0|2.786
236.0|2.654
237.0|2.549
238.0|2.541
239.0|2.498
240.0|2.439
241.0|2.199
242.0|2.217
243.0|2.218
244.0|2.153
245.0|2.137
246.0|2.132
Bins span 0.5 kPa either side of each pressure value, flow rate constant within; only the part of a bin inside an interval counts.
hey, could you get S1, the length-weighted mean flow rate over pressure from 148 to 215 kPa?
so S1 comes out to 2.45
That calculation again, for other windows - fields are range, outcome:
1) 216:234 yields 3.18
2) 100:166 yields 1.96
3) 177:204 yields 2.68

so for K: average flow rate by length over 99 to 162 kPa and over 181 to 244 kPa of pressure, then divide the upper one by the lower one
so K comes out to 1.4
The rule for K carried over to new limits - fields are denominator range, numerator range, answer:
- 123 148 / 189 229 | 1.56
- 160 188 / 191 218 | 1.16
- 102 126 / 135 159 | 1.07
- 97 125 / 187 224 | 1.42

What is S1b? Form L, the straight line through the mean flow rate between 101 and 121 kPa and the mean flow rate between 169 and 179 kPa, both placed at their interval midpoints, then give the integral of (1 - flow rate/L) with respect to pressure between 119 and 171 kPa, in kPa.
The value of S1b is 5.7 kPa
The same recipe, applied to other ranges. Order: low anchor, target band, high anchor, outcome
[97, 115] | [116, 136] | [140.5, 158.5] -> 3.6 kPa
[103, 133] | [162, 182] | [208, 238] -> 0.9 kPa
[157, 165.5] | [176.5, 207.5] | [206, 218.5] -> -2.5 kPa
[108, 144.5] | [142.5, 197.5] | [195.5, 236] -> 0.9 kPa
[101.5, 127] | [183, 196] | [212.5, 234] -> 0.4 kPa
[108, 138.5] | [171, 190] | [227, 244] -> -1.9 kPa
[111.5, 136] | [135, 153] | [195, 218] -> -0.1 kPa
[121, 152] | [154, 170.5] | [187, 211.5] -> 0.6 kPa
